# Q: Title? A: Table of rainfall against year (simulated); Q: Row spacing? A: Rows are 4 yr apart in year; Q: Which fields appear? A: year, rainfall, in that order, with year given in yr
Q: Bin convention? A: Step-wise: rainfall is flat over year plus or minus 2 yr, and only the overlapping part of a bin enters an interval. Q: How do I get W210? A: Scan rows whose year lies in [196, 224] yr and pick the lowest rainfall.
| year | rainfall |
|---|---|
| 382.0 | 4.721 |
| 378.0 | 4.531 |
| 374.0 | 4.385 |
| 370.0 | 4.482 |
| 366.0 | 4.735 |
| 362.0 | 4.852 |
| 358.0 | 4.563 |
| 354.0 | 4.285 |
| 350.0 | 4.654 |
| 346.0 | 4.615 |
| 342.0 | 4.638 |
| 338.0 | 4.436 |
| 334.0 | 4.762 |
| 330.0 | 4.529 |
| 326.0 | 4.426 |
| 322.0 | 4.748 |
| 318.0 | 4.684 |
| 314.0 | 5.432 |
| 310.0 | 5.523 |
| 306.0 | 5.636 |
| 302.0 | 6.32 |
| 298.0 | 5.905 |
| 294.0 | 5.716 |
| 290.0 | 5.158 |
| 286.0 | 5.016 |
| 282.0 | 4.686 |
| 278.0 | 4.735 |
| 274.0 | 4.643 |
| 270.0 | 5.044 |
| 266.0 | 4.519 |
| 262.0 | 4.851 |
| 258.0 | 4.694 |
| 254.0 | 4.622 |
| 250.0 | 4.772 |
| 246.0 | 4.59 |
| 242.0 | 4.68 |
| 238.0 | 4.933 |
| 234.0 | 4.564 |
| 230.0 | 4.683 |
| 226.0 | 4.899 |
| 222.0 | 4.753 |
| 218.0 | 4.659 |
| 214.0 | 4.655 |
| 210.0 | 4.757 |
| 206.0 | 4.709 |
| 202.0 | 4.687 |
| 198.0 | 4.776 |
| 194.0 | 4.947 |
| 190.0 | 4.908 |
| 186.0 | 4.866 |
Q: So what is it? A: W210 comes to 4.655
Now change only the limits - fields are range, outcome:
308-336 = 4.426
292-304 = 5.716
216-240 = 4.564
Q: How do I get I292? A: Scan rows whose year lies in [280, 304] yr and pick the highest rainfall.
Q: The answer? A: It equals 6.32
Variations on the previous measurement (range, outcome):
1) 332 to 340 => 4.762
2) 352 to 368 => 4.852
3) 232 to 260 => 4.933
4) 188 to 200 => 4.947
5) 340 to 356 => 4.654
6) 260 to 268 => 4.851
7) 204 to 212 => 4.757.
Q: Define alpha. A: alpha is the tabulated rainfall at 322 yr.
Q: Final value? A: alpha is 4.748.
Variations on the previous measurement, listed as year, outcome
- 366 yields 4.735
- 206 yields 4.709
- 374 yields 4.385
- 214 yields 4.655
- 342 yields 4.638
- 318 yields 4.684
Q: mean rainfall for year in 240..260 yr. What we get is 4.67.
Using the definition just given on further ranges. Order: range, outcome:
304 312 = 5.58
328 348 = 4.6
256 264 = 4.77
